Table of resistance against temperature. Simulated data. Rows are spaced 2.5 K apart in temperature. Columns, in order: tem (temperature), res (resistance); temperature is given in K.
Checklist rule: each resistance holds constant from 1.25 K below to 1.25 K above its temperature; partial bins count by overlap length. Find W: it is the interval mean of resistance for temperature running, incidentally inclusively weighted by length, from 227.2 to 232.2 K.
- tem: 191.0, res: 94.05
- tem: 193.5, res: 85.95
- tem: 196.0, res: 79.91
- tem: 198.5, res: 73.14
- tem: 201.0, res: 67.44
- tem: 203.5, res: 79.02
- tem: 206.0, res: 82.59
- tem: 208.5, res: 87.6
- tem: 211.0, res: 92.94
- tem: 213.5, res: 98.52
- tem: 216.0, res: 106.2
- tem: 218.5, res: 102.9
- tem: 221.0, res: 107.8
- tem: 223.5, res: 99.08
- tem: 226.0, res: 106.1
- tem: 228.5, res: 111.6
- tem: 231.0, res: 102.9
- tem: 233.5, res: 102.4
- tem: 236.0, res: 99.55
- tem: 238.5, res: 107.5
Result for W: 107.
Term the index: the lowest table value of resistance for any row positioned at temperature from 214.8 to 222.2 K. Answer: 102.9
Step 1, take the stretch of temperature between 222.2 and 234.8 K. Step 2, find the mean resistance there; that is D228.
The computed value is 104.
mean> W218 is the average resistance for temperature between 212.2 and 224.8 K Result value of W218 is 103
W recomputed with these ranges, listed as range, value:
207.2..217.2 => 96.2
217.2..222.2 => 105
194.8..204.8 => 74.9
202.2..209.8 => 83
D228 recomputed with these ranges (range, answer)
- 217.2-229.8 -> 105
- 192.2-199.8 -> 79.7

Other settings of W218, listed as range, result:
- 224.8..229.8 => 109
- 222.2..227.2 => 103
